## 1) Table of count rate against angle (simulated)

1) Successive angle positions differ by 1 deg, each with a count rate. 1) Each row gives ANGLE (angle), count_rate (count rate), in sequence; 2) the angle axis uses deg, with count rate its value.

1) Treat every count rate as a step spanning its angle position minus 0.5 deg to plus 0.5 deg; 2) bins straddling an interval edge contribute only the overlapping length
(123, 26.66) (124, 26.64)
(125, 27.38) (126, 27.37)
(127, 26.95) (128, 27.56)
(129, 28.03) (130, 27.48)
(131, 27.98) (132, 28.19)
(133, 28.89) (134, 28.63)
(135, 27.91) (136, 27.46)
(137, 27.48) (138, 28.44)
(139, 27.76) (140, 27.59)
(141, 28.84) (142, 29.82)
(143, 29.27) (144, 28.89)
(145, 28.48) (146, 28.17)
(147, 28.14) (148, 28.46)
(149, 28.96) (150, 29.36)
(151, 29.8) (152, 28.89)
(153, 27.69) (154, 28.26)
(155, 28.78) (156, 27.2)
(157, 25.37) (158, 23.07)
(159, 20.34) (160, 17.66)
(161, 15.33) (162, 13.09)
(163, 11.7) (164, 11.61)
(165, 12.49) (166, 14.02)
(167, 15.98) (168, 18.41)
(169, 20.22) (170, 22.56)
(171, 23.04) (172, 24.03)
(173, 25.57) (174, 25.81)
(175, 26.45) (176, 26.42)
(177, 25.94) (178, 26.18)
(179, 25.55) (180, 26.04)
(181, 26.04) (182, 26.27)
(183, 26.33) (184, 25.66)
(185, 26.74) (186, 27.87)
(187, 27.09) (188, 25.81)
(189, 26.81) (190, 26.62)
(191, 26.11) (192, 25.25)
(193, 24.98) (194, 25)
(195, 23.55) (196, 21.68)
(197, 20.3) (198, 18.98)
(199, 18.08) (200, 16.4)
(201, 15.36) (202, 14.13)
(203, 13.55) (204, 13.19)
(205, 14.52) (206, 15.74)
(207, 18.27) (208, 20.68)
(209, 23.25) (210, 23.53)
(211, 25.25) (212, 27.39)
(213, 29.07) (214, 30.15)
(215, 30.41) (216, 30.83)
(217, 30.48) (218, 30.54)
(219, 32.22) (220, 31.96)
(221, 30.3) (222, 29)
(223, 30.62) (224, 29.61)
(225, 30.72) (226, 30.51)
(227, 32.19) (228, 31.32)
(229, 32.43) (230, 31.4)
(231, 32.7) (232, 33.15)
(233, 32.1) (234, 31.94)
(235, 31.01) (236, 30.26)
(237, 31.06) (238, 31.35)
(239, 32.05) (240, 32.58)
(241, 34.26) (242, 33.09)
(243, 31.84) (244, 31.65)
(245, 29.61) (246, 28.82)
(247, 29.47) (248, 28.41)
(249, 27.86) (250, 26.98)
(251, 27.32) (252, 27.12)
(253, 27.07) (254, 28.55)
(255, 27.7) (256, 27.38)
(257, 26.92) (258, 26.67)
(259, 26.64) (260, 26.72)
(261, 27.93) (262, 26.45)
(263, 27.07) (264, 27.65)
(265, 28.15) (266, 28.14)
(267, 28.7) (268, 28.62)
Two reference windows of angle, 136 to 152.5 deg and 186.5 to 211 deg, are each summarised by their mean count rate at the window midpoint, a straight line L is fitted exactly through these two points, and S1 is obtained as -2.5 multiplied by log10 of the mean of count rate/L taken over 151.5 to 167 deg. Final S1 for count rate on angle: 0.30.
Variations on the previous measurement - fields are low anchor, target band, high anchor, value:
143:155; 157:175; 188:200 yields 0.365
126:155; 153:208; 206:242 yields 0.312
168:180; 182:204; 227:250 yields 0.169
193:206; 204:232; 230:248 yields -0.136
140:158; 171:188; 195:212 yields -0.139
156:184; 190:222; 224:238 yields 0.176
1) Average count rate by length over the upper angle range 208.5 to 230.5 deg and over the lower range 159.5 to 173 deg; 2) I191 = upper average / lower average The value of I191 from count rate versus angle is 1.72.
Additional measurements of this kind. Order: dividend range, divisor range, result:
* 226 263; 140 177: 1.25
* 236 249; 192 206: 1.67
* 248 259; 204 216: 1.17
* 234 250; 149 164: 1.33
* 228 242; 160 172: 1.93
